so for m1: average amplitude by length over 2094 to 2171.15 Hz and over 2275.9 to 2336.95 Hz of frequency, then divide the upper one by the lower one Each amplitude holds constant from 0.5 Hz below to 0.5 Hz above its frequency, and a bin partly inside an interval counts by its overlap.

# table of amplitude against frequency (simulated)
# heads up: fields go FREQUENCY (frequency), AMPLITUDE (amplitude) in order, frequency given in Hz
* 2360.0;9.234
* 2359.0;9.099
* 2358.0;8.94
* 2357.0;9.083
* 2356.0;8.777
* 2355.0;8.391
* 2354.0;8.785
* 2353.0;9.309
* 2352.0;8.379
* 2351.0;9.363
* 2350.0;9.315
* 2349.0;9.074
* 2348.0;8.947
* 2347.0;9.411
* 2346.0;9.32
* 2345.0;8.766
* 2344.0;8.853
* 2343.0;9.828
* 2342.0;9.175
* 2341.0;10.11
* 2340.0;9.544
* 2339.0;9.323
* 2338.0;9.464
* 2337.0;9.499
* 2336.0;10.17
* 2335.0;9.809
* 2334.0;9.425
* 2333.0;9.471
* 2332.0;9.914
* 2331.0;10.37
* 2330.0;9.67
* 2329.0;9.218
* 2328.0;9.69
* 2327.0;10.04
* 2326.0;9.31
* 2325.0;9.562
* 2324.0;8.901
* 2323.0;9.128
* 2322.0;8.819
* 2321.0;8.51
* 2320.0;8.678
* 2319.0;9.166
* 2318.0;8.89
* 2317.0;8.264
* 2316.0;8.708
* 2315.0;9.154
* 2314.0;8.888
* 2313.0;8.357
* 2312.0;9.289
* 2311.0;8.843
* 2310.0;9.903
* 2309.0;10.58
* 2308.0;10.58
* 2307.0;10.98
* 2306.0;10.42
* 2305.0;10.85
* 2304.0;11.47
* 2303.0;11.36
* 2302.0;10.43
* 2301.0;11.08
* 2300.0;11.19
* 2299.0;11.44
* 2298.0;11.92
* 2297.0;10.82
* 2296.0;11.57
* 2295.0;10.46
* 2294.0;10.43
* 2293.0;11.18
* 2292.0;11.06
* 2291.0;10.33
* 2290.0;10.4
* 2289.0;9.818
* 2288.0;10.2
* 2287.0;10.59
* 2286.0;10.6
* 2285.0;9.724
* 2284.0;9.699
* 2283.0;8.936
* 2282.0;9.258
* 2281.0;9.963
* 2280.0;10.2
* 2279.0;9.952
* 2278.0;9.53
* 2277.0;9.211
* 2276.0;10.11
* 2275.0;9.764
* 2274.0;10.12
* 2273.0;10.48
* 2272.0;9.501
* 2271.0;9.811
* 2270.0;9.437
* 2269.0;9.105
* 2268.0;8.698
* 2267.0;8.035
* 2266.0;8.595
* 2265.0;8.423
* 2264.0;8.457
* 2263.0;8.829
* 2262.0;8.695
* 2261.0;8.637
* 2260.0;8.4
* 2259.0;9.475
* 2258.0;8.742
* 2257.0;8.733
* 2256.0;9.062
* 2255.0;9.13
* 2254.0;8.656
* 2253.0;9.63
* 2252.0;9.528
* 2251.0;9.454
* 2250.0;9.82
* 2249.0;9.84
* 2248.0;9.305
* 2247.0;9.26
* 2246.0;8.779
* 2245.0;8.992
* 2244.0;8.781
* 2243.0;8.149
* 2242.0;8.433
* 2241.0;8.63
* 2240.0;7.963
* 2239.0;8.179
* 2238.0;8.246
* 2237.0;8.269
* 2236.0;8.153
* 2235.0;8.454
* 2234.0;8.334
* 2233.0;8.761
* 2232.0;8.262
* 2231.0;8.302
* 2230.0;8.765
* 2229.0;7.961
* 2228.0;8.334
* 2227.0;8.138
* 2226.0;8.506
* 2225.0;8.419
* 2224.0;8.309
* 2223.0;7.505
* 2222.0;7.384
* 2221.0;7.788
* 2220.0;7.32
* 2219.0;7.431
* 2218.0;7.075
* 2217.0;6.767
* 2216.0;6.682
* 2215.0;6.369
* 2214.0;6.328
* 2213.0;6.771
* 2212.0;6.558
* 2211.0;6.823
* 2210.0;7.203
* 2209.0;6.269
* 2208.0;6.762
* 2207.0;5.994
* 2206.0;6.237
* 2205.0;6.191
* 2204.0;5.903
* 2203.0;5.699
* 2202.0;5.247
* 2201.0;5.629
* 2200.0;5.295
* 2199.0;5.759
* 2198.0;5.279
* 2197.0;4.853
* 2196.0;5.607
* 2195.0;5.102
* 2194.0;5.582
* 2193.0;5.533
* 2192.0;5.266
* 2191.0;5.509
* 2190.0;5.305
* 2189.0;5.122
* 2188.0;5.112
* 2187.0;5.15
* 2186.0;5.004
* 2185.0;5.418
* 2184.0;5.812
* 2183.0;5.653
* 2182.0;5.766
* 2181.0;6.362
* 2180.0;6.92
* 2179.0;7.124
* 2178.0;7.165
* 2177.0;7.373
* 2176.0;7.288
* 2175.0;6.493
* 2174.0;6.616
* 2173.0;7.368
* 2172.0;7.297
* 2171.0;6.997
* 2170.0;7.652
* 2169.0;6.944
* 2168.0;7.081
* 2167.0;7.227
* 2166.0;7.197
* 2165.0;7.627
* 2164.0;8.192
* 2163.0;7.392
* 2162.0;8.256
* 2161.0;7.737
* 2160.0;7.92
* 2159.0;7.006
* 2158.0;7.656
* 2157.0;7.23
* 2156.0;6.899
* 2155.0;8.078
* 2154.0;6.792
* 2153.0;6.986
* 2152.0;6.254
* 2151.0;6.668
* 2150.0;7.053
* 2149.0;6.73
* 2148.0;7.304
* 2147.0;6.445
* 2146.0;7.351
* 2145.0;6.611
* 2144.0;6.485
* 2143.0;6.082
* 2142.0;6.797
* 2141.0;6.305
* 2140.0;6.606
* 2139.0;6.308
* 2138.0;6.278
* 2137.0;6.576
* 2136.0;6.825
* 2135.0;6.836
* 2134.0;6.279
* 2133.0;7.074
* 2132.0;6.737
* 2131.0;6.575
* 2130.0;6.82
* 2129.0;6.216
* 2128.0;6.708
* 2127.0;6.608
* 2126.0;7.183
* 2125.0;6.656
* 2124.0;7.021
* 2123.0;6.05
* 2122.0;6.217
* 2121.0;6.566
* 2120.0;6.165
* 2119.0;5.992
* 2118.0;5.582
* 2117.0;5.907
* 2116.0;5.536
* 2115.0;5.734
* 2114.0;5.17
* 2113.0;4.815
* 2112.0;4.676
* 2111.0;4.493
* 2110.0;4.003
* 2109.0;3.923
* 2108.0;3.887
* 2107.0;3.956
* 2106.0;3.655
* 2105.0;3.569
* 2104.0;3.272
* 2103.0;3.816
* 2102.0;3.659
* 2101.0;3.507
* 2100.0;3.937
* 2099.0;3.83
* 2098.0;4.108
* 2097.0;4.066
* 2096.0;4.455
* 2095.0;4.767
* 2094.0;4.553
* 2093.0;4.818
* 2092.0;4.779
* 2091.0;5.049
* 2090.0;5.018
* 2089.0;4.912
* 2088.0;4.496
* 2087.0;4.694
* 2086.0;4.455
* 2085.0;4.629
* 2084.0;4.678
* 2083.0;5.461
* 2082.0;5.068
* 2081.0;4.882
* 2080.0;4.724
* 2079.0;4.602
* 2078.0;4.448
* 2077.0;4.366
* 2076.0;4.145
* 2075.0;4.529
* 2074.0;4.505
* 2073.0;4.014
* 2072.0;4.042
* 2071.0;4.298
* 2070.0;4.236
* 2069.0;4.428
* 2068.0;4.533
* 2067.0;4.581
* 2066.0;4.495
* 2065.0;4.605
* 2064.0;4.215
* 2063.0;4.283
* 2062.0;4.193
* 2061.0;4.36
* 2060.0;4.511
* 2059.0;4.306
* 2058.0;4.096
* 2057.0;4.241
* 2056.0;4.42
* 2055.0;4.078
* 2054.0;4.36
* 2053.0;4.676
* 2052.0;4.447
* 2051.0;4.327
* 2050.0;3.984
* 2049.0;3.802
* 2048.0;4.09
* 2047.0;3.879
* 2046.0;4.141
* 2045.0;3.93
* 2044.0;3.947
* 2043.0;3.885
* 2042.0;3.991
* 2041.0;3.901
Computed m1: 1.63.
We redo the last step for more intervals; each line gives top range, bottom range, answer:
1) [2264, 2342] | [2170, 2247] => 1.42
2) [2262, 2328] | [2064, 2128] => 2.05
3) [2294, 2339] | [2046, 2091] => 2.22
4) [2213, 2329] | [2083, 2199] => 1.55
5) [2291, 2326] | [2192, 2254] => 1.35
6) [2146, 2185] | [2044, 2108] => 1.63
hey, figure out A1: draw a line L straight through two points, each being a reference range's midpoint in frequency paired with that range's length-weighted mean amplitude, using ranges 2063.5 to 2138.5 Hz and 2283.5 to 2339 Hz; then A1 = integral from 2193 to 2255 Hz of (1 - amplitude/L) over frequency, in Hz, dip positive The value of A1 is 3.6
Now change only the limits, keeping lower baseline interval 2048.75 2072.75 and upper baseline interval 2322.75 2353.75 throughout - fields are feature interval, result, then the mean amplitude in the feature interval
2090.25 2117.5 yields 3.93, 4.37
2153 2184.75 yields -4.15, 7.12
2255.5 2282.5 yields -3.56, 9.23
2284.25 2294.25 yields -2.21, 10.4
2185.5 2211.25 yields 4.51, 5.66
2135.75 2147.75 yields -1.57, 6.57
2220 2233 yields -1.34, 8.13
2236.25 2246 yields -0.99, 8.42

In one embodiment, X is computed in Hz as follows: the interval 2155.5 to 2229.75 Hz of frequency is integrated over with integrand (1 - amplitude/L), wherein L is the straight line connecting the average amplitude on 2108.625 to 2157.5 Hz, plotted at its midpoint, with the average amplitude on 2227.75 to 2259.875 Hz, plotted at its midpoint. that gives 9.21 Hz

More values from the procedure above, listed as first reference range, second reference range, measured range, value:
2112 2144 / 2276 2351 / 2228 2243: 0.0 Hz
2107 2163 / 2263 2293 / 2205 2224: 3.1 Hz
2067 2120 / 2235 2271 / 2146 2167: -3.5 Hz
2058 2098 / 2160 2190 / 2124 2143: -2.8 Hz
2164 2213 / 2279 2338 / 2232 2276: -3.6 Hz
